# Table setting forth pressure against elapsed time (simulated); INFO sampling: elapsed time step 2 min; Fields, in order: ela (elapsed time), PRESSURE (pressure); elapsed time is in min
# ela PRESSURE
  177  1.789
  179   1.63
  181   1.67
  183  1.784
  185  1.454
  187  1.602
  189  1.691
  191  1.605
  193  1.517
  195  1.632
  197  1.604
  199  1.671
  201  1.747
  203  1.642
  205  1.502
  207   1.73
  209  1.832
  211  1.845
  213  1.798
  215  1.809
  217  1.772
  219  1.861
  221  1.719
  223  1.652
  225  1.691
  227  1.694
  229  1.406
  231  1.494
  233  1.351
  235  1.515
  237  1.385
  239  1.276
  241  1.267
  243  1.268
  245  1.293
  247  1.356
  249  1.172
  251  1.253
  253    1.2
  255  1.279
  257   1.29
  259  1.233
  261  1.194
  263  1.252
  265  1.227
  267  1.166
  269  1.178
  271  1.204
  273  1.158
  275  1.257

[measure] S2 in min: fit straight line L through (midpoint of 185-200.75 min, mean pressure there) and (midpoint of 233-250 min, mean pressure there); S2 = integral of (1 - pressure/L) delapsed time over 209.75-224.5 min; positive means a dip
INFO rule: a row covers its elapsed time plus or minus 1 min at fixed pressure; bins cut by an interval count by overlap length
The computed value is -3.1 min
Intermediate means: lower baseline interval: 1.61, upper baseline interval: 1.32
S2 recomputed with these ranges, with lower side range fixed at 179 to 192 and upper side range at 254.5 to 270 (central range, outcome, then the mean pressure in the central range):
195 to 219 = -3.3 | 1.72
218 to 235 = -2.2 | 1.6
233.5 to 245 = 0.1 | 1.34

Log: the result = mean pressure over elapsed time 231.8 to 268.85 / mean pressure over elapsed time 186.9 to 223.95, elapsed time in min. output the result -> 0.75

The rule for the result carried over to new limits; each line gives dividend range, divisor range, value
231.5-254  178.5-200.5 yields 0.80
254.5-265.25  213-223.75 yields 0.70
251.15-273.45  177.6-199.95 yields 0.75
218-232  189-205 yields 1.01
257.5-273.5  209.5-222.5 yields 0.67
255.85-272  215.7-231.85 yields 0.73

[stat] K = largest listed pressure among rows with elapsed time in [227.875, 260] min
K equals 1.515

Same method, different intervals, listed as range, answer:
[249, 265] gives 1.29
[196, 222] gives 1.861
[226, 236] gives 1.694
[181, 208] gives 1.784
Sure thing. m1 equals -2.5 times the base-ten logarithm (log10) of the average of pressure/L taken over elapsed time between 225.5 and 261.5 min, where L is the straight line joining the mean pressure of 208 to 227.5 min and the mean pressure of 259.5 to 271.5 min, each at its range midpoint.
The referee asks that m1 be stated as 0.10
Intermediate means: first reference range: 1.77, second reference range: 1.2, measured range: 1.34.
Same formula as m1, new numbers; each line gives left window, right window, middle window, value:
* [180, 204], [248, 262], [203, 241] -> -0.124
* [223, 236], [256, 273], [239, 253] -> 0.098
